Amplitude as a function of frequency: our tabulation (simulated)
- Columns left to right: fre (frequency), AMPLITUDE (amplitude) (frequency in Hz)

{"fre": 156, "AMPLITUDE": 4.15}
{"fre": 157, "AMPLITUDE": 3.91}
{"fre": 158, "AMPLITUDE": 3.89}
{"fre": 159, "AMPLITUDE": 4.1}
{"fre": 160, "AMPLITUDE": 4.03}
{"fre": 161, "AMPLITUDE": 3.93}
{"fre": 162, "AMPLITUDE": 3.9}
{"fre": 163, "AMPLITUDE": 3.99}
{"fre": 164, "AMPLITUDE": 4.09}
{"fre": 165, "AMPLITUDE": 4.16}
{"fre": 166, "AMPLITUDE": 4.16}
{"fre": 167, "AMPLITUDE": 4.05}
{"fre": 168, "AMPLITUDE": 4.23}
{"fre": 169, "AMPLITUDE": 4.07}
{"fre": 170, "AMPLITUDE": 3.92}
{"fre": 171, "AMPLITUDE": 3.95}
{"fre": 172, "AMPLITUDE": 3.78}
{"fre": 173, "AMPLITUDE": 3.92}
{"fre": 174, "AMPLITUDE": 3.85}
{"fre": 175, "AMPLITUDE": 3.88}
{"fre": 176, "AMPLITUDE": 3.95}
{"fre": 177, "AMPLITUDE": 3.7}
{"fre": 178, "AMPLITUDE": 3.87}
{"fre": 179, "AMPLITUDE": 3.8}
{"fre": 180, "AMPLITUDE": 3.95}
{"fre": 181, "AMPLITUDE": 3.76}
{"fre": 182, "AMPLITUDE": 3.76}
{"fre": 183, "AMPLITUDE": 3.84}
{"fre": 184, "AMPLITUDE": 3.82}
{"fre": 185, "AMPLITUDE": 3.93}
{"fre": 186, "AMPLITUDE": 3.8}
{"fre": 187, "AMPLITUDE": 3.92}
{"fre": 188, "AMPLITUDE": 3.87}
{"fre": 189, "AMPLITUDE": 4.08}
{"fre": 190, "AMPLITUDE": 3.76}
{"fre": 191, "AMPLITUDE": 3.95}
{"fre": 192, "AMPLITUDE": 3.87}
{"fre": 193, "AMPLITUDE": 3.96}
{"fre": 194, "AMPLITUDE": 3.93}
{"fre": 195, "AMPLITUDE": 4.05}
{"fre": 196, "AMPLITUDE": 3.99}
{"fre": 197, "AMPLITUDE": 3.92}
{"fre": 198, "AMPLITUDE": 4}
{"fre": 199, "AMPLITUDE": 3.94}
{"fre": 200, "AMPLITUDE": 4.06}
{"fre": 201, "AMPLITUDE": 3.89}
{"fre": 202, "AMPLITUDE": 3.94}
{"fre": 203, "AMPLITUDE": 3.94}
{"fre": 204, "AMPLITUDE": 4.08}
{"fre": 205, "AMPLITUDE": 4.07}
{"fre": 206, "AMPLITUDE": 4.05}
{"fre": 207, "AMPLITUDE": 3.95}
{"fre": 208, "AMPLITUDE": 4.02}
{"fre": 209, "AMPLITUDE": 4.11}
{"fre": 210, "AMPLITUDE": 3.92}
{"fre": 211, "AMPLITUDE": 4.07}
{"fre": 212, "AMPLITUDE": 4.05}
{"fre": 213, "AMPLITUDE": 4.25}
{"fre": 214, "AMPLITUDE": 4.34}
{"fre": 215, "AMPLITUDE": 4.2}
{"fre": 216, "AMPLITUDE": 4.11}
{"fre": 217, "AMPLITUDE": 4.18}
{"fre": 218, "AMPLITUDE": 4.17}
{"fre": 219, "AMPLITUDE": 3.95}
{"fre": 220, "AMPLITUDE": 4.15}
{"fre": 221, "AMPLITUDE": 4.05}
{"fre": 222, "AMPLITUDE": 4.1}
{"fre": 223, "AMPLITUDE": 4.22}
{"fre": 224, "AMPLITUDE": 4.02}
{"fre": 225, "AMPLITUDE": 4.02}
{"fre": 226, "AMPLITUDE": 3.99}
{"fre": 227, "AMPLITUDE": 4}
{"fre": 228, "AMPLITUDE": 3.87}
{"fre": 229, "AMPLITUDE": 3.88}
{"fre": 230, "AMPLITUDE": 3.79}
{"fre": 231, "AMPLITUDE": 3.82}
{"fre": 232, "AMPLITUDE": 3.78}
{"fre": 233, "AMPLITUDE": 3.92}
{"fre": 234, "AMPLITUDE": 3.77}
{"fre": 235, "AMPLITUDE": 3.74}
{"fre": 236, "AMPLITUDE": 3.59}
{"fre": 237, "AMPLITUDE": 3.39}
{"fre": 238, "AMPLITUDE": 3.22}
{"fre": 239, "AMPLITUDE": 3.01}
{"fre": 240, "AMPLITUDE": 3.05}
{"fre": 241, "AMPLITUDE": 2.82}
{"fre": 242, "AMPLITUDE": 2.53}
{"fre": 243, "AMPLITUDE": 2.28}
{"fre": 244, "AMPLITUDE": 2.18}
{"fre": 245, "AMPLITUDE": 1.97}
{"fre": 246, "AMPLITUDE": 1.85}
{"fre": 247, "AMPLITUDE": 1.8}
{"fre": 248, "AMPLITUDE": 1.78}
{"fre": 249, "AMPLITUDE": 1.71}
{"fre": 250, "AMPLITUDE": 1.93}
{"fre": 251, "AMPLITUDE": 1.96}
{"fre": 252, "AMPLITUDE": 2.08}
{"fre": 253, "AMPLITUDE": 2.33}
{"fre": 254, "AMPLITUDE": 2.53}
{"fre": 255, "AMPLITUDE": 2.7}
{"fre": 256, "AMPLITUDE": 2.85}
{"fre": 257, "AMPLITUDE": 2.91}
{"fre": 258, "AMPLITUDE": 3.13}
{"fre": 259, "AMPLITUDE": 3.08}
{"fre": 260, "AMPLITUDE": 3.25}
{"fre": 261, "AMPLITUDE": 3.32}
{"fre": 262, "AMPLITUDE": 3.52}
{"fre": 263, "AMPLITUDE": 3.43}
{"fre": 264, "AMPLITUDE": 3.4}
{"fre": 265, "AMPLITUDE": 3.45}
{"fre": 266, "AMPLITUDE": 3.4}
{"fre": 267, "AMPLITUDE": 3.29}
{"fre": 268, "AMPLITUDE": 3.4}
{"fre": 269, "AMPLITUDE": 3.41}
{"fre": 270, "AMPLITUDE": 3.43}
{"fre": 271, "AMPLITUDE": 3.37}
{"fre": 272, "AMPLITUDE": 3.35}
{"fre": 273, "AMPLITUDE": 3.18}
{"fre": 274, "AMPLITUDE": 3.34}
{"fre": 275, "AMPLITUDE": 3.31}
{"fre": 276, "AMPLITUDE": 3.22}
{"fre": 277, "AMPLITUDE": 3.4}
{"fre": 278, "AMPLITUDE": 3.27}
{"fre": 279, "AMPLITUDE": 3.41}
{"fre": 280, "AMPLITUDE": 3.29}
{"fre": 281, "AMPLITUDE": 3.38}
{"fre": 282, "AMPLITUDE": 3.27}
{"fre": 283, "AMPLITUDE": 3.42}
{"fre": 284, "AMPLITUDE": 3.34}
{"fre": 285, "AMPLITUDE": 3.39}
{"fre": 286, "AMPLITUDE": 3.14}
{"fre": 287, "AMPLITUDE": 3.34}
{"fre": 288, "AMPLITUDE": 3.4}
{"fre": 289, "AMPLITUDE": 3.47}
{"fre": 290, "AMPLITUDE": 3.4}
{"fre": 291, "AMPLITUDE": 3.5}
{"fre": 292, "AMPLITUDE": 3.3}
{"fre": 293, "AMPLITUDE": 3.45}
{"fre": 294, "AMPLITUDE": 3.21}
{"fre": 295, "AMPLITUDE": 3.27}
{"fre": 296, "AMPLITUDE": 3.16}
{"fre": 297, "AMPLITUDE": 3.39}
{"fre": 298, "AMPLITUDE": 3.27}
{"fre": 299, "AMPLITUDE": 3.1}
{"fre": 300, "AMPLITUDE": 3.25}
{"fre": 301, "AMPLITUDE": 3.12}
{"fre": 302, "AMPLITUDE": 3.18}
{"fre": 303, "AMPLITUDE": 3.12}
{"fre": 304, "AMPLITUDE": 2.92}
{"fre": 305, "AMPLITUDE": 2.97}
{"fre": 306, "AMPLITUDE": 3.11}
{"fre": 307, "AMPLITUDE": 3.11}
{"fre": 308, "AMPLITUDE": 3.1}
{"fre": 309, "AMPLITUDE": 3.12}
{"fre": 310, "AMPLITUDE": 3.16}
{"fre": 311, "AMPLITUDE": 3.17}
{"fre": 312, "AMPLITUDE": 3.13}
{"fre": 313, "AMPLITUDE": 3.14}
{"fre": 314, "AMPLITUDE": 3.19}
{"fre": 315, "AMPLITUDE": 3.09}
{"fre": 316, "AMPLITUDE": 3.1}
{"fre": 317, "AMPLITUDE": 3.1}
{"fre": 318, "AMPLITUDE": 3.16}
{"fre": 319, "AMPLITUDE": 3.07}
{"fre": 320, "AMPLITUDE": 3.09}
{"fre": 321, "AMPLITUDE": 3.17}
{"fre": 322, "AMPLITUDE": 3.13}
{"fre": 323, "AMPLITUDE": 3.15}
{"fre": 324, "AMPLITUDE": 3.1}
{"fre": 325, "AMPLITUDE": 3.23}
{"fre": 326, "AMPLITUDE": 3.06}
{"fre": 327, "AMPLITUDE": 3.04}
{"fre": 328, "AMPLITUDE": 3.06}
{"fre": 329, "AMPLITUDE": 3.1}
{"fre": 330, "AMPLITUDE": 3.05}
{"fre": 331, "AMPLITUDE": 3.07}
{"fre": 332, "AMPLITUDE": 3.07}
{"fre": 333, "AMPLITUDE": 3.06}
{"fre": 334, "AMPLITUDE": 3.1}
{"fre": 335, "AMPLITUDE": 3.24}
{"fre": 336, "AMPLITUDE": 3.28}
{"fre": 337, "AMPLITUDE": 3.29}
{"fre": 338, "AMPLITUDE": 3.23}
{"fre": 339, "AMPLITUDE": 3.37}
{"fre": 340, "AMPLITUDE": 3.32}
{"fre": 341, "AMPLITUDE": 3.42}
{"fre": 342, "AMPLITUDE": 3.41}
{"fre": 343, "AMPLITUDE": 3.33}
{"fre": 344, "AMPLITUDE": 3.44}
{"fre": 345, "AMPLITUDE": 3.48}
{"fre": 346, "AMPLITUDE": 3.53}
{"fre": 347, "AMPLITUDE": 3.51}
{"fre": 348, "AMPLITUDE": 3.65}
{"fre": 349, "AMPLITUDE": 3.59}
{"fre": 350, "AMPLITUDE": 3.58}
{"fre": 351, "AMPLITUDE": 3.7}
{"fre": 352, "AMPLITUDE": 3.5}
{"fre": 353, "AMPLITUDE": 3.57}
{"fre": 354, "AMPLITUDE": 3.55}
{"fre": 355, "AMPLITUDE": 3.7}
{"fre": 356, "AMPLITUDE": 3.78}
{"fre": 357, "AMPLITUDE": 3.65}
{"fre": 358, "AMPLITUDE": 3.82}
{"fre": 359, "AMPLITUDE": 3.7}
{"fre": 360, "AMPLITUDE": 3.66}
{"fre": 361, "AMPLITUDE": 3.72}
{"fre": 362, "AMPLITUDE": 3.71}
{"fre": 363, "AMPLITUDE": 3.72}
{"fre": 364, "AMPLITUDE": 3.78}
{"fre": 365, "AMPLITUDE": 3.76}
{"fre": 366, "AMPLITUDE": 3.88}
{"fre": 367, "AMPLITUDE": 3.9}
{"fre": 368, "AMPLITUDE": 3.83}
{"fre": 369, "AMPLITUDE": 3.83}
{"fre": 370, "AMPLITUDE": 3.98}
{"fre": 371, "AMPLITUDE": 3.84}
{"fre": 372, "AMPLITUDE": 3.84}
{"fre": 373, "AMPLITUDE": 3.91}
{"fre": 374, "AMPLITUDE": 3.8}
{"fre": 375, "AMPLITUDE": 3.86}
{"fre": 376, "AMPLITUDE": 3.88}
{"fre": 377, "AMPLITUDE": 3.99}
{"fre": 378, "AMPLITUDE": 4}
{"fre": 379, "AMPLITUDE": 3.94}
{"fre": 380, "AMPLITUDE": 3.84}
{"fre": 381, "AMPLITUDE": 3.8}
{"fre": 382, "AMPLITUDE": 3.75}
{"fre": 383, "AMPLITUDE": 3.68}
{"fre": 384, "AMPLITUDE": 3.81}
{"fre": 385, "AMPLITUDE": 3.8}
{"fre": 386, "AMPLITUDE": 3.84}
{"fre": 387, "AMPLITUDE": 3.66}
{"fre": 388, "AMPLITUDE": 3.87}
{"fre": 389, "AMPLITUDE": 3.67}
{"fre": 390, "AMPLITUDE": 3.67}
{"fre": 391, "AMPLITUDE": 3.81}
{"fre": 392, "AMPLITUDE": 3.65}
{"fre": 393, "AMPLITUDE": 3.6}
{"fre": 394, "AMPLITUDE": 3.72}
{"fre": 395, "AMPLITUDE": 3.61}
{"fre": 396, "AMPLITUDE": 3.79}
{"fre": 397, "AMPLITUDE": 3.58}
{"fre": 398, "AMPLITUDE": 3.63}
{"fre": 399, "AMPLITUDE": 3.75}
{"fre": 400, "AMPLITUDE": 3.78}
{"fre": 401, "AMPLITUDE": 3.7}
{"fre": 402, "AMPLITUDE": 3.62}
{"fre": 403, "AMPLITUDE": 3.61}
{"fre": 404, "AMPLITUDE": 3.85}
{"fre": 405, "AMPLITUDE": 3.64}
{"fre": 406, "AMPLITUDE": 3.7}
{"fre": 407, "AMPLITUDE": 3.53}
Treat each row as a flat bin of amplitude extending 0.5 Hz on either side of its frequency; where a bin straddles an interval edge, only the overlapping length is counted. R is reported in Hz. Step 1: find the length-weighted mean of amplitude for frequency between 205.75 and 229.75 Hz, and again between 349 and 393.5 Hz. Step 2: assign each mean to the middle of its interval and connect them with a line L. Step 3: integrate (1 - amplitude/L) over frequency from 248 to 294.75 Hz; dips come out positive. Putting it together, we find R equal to 9.8 Hz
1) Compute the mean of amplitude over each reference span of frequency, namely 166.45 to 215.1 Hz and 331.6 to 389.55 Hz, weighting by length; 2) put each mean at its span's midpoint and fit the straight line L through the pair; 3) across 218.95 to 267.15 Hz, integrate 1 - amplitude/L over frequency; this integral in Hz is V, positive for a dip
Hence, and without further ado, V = 8.9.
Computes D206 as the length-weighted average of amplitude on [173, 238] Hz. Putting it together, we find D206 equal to 3.94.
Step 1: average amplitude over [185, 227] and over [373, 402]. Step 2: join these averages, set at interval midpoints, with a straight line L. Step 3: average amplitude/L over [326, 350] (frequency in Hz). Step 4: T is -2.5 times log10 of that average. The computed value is 0.17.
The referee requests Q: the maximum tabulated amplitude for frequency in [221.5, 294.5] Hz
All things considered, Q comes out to 4.22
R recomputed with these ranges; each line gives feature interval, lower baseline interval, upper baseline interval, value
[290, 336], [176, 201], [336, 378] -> 7.0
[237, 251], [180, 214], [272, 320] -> 4.9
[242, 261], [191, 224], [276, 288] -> 6.5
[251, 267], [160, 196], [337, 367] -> 3.3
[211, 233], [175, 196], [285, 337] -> -2.2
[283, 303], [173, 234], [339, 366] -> 2.4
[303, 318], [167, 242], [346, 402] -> 2.7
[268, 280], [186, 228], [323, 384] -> 1.5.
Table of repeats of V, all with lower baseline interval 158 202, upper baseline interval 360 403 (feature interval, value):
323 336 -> 2.4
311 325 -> 2.6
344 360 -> 0.8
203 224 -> -1.0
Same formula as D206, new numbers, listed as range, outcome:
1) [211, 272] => 3.3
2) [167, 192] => 3.89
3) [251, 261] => 2.75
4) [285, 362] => 3.3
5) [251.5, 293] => 3.23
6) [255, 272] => 3.27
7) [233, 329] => 3.08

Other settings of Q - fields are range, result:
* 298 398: 4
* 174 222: 4.34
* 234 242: 3.77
